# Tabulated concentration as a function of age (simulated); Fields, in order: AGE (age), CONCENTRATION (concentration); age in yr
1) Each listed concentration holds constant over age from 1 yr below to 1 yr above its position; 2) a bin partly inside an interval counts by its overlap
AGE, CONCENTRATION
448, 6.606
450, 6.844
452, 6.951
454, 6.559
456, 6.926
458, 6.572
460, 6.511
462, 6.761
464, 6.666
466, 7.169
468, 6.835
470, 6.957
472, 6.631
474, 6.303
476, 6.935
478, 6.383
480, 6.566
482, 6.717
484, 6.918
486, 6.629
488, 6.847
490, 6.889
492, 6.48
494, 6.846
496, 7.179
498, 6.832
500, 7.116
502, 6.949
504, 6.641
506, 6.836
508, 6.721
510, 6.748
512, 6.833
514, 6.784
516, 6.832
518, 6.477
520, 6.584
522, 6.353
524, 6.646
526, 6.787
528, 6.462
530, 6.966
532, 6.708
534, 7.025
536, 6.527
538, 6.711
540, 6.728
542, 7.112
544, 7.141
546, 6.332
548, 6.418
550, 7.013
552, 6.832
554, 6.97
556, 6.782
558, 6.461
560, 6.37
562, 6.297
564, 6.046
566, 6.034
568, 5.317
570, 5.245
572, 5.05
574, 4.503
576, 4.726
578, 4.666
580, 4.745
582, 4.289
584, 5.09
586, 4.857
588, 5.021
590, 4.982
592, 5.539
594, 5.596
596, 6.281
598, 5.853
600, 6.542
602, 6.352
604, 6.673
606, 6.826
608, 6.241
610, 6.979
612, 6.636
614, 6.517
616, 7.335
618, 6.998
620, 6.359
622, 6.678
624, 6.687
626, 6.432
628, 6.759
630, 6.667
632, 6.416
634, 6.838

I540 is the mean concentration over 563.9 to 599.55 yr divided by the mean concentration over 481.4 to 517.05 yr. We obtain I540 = 0.76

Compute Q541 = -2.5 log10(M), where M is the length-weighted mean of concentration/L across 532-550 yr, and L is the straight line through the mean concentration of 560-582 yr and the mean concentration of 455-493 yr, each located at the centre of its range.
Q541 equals -0.18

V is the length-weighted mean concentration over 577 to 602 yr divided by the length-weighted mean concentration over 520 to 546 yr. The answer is 0.8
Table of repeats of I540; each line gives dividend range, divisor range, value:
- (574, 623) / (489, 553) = 0.87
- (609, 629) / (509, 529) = 1.01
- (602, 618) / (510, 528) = 1.01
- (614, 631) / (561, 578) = 1.26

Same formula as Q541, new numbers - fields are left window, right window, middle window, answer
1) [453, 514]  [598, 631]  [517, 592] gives 0.11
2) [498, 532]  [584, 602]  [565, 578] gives 0.16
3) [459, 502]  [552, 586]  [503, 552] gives -0.10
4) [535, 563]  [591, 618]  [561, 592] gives 0.27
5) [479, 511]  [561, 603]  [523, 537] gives -0.08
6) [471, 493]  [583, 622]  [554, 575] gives 0.08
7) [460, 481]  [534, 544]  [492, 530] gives 0.00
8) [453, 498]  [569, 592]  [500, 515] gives -0.11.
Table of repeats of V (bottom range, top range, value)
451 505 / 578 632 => 0.90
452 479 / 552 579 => 0.86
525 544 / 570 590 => 0.71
